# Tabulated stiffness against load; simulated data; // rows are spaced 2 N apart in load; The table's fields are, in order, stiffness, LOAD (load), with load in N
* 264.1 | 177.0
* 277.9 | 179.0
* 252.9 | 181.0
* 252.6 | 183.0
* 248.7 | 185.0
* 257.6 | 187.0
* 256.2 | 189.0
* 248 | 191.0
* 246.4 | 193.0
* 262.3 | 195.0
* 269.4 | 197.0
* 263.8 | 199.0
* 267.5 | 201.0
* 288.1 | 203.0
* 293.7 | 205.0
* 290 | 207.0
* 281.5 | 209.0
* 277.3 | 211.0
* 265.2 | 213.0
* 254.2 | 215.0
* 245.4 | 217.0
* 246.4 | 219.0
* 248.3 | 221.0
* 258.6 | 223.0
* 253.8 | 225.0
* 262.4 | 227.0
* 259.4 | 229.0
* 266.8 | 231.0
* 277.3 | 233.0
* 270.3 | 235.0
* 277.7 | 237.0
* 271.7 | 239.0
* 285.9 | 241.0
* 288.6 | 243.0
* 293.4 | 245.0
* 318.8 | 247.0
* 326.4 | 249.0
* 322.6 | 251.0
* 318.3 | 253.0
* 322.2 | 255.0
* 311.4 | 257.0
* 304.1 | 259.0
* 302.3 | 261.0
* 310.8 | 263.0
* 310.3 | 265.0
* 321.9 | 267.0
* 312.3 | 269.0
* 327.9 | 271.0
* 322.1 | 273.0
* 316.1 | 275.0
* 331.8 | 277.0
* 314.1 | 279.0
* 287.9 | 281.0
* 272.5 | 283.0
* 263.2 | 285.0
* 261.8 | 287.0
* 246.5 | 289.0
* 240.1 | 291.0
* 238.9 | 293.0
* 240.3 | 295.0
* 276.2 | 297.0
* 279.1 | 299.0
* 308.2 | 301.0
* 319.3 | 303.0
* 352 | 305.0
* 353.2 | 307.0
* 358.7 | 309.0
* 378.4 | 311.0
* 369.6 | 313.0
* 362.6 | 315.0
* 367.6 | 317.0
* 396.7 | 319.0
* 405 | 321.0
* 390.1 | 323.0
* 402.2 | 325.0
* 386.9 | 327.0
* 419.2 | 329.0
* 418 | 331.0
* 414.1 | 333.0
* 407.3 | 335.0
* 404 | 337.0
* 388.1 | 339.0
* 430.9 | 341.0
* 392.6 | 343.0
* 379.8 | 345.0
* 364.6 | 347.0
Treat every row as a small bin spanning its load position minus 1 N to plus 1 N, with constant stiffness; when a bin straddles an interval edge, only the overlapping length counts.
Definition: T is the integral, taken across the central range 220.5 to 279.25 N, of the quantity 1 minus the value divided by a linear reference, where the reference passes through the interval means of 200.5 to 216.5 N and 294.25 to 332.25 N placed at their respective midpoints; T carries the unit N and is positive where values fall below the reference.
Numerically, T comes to 2.30 N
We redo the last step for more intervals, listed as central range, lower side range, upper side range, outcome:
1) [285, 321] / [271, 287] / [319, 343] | 3.6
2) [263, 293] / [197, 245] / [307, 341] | 3.8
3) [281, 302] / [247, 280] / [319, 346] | 5.3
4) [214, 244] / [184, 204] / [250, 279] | 2.5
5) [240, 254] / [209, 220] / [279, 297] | -2.6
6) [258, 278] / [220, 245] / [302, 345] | -0.1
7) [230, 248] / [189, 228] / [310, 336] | 0.9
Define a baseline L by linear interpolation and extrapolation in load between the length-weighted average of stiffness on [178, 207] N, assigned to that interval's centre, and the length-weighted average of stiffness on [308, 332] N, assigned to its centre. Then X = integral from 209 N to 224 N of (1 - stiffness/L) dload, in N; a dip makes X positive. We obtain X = 1.5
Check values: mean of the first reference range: 264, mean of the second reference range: 388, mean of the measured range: 258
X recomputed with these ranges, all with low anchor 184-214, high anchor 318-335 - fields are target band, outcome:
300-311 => 1.15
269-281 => 1.04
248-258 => 0.16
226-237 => 1.25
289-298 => 2.93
